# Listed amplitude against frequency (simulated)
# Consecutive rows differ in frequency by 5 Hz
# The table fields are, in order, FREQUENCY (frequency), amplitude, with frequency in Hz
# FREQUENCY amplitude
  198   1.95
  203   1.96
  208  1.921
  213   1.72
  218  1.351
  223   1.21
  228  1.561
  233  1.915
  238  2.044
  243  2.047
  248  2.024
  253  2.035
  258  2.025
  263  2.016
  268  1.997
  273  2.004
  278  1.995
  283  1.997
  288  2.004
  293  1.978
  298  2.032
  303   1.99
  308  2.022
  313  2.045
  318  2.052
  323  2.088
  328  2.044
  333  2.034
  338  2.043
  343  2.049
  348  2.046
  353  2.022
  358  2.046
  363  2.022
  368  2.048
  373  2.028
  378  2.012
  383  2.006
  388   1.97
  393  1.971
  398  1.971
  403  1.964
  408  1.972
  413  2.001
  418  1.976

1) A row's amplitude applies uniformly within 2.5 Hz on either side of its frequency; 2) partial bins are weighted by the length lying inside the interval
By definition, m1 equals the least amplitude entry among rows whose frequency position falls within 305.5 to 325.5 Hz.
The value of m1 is 2.022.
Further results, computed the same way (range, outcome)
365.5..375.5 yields 2.028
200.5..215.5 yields 1.72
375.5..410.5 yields 1.964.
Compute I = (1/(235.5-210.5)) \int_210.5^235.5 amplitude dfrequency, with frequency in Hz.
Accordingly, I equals 1.55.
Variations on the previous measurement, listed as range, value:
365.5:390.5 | 2.01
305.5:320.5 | 2.04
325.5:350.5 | 2.04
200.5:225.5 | 1.63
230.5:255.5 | 2.01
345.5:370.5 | 2.04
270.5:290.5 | 2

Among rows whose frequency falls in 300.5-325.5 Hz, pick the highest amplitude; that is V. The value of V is 2.088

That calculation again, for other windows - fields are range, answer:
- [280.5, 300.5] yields 2.032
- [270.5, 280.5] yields 2.004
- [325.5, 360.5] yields 2.049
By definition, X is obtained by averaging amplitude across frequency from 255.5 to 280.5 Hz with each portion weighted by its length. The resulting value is 2.01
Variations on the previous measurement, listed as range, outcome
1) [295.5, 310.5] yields 2.01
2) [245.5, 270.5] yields 2.02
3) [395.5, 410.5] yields 1.97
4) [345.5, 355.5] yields 2.03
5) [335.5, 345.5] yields 2.05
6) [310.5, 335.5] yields 2.05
